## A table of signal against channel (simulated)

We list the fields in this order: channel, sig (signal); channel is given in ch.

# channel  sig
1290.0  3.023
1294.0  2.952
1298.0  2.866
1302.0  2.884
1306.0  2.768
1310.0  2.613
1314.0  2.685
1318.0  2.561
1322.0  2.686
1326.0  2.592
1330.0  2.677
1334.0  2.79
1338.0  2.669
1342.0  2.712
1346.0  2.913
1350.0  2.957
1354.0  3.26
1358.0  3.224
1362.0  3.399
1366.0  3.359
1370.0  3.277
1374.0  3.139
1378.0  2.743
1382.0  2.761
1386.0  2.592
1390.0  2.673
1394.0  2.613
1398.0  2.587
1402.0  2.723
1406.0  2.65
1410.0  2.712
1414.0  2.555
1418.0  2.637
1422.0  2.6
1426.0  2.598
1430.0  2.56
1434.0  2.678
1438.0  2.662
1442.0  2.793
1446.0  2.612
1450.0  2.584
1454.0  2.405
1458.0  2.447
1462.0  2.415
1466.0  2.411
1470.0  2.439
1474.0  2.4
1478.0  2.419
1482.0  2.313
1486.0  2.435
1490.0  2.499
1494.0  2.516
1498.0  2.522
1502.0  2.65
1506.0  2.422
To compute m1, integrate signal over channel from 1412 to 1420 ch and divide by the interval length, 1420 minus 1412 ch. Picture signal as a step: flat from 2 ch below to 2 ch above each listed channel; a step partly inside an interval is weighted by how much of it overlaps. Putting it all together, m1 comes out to 2.6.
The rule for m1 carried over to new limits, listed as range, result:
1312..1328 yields 2.63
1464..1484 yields 2.4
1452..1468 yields 2.42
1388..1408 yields 2.65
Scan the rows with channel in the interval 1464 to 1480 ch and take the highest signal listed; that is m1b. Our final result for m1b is 2.439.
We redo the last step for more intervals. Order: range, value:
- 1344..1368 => 3.399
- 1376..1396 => 2.761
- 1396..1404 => 2.723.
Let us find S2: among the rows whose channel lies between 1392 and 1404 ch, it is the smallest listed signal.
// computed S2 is 2.587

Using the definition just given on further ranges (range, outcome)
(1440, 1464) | 2.405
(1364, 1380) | 2.743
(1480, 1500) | 2.313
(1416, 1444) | 2.56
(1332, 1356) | 2.669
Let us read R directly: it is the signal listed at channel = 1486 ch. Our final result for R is 2.435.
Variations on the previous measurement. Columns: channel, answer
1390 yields 2.673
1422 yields 2.6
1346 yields 2.913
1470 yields 2.439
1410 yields 2.712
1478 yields 2.419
